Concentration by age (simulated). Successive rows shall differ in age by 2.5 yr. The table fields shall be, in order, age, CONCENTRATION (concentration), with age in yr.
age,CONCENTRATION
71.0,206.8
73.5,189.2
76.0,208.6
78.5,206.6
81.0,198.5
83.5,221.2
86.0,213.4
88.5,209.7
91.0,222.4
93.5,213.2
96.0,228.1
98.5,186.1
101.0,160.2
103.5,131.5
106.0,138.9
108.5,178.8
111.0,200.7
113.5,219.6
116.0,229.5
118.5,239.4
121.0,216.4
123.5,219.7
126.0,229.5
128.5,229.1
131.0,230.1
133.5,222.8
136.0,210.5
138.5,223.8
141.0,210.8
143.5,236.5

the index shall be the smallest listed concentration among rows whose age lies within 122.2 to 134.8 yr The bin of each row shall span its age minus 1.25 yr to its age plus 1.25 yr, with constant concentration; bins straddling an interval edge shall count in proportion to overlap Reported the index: 219.7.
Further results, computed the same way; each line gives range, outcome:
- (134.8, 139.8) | 210.5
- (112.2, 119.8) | 219.6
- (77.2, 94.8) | 198.5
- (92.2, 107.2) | 131.5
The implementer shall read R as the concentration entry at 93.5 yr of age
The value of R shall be 213.2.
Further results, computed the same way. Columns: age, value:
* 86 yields 213.4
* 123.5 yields 219.7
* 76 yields 208.6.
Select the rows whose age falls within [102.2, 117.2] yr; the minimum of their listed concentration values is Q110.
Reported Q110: 131.5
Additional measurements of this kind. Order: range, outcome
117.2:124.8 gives 216.4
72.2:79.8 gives 189.2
